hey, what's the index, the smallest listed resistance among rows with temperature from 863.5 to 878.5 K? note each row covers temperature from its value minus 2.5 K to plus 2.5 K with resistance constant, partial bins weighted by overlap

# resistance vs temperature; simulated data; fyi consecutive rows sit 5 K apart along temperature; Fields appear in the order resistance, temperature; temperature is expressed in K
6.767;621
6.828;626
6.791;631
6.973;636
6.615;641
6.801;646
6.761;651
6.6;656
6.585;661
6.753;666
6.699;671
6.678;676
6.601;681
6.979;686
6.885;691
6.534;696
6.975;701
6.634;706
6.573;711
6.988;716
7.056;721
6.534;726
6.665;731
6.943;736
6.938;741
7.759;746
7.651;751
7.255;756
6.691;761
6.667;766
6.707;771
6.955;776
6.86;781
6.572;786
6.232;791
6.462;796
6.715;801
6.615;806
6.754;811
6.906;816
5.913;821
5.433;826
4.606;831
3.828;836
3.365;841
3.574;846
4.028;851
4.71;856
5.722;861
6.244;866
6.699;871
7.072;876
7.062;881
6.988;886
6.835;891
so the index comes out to 6.244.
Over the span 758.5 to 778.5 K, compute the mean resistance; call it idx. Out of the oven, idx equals 6.75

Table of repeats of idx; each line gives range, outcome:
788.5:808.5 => 6.51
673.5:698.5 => 6.74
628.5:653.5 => 6.79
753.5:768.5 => 6.87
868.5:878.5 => 6.89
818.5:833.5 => 5.32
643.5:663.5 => 6.69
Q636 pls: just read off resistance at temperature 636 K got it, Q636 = 6.973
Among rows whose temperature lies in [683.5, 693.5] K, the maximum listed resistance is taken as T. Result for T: 6.979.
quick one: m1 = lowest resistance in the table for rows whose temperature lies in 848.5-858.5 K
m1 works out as 4.028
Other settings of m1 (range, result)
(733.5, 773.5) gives 6.667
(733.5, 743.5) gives 6.938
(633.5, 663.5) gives 6.585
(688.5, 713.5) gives 6.534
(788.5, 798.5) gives 6.232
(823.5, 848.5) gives 3.365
